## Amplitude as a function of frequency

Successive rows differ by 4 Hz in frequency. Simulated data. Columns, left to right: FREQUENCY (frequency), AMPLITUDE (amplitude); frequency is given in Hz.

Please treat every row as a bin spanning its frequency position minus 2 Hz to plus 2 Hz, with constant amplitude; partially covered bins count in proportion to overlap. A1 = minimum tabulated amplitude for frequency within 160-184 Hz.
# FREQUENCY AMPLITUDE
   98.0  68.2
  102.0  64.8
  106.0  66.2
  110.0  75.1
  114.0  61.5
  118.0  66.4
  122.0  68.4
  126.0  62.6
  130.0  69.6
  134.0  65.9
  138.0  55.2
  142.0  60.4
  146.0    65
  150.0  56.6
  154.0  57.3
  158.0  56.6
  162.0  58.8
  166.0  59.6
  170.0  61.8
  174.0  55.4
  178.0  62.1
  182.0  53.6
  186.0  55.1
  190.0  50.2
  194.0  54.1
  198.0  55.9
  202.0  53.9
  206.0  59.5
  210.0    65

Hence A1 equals 53.6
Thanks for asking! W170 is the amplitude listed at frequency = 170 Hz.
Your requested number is 61.8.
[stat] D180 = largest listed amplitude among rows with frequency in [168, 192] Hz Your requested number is 62.1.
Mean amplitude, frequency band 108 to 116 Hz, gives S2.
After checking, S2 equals 68.3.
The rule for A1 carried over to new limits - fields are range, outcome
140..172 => 56.6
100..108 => 64.8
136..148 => 55.2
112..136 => 61.5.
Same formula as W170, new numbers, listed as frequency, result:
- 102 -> 64.8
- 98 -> 68.2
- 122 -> 68.4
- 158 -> 56.6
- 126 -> 62.6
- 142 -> 60.4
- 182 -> 53.6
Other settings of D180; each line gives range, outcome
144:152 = 65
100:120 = 75.1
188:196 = 54.1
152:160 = 57.3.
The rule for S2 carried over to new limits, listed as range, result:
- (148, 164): 57.3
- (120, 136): 66.6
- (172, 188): 56.6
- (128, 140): 63.6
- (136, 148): 60.2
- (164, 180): 59.7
